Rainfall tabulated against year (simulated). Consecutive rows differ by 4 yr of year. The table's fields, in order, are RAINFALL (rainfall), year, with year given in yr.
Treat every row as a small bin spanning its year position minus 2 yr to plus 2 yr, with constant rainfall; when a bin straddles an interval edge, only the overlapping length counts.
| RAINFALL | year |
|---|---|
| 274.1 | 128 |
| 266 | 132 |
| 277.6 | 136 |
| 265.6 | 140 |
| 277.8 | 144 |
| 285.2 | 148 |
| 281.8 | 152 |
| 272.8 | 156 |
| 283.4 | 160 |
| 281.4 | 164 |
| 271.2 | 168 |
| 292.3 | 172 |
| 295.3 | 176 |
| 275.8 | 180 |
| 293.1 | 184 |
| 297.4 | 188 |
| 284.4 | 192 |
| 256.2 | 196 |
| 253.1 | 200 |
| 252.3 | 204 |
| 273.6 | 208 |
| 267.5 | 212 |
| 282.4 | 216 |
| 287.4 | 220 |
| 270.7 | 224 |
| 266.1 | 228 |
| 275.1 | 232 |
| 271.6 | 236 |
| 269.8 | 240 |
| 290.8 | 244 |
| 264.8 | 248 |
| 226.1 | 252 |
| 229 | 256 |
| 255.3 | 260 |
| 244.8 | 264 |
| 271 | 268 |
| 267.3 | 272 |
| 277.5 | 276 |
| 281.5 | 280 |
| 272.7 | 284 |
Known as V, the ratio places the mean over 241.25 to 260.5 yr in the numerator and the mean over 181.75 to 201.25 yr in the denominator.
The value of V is 0.9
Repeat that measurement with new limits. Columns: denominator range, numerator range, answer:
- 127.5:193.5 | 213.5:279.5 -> 0.95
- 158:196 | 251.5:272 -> 0.87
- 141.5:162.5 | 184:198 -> 1.01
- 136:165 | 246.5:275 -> 0.91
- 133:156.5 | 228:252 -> 0.98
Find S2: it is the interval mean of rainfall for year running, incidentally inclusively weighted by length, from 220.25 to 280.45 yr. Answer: 264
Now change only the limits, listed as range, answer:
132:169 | 277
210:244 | 275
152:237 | 277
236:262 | 257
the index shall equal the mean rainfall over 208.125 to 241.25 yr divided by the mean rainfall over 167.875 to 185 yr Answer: 0.96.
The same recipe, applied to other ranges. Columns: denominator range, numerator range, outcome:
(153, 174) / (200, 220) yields 0.96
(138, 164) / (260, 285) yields 0.96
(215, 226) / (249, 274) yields 0.89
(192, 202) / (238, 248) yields 1.06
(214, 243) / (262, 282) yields 0.98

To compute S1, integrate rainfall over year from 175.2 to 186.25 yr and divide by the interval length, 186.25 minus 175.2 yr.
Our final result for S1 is 287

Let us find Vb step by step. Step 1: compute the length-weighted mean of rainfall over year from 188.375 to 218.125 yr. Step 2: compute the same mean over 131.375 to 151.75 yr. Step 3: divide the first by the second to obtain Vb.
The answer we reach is 0.98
